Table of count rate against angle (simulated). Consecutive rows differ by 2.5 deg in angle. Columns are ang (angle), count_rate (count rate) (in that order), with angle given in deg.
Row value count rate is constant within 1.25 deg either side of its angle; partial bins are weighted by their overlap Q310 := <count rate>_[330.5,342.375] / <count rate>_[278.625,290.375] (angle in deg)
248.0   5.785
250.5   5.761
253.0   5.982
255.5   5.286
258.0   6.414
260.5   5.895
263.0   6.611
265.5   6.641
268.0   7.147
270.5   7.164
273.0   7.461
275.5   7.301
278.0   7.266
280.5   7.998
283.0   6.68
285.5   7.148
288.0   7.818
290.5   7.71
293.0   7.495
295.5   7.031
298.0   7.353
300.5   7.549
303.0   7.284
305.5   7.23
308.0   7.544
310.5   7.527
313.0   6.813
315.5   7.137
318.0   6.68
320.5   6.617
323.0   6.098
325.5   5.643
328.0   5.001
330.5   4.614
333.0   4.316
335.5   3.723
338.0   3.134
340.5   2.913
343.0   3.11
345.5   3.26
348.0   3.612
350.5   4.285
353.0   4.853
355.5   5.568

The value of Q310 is 0.49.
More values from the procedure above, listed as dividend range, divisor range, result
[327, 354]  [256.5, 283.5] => 0.56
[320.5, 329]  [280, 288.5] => 0.79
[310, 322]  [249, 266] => 1.14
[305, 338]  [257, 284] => 0.85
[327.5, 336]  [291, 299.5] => 0.60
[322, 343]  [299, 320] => 0.60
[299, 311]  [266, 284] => 1.02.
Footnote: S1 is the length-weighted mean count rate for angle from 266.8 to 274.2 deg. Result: 7.26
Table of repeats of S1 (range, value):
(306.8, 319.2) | 7.14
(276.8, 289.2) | 7.38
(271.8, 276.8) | 7.38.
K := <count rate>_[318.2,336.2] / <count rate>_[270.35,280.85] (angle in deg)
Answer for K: 0.71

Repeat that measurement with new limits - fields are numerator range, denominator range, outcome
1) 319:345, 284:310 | 0.61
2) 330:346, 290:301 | 0.48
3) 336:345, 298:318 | 0.43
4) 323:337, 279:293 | 0.64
